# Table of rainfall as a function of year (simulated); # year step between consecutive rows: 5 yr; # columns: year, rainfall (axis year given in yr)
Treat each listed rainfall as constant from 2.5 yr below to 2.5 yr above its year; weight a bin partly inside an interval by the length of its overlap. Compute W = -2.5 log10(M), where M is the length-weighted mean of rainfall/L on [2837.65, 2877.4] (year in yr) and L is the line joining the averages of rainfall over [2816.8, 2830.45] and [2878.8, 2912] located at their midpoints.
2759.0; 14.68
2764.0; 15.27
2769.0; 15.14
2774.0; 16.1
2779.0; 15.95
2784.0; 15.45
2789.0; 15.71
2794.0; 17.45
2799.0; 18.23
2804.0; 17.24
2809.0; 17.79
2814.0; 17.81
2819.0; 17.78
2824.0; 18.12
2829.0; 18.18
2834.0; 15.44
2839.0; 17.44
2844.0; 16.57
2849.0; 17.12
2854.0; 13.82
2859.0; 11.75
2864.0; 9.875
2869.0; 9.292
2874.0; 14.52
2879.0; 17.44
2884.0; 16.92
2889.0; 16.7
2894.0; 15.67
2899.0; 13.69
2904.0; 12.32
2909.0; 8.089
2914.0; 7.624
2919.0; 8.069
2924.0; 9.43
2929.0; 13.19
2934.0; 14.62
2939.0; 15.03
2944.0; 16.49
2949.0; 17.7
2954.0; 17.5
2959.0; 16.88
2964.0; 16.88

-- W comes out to 0.18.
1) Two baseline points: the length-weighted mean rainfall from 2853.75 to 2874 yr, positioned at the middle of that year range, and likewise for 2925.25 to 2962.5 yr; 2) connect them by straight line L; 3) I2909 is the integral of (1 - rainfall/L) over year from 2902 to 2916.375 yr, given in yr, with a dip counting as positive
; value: 4.70 yr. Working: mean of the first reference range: 11.3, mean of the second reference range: 15.7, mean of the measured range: 9.26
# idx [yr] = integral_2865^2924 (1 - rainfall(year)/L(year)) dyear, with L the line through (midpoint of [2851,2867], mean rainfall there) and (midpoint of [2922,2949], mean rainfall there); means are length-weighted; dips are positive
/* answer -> 1.5 yr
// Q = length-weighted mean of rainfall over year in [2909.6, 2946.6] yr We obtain 11.9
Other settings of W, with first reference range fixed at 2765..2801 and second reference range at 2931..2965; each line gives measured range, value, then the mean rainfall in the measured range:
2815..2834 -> -0.09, 17.7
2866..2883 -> 0.17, 13.9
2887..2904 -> 0.10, 14.9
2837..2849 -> -0.05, 17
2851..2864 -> 0.30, 12.4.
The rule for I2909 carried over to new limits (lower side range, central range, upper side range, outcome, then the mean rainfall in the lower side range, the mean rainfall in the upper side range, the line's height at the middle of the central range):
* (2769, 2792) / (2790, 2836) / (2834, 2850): -3.5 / 15.8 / 16.8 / 16.3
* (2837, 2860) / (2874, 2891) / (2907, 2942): -4.0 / 15.5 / 11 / 13.5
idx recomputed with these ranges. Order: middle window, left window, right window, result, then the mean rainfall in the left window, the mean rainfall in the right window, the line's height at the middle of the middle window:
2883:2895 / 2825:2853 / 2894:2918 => -4.0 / 16.8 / 10.8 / 12.4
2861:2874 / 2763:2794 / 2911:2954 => 3.2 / 15.8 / 13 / 14.2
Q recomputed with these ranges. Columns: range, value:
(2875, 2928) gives 12.7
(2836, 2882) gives 14.2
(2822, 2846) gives 17.1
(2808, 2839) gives 17.5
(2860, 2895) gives 14.2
